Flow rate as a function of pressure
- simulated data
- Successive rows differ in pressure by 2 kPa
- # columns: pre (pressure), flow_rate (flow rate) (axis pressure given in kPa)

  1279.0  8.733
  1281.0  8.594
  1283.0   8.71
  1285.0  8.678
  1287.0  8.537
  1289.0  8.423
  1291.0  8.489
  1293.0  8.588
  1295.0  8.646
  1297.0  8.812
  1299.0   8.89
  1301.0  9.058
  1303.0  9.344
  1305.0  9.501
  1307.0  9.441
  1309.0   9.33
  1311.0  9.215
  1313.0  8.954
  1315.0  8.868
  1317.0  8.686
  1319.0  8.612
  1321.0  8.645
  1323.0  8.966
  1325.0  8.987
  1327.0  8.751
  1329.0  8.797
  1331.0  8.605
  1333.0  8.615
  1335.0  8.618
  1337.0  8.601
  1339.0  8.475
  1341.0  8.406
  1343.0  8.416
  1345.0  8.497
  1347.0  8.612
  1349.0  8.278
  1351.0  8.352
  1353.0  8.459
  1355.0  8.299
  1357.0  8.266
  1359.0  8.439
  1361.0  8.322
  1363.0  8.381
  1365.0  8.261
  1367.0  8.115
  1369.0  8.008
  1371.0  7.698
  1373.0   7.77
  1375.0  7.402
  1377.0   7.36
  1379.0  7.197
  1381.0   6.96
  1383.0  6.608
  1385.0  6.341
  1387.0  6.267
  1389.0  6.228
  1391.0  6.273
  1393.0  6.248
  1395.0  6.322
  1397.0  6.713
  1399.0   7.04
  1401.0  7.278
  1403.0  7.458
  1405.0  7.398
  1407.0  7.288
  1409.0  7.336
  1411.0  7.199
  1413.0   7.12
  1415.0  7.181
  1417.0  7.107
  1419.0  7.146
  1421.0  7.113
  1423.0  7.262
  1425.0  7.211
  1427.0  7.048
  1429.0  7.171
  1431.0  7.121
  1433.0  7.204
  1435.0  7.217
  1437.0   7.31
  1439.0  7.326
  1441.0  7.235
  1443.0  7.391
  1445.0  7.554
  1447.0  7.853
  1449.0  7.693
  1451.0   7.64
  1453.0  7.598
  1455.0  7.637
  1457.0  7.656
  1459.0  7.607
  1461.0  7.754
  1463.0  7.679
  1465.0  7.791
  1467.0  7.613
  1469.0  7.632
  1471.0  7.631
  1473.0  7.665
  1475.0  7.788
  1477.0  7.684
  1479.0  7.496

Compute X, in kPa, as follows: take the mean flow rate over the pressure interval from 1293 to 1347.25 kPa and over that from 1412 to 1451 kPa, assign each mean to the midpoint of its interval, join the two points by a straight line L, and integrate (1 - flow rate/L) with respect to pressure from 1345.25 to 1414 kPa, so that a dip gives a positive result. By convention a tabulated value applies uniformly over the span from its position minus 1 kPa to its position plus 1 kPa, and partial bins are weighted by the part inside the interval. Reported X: 4.7 kPa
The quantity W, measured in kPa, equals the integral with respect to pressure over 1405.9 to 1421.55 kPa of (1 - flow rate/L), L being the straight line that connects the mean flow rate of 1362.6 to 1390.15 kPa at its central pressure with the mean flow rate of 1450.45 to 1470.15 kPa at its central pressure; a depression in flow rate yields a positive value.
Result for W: 0.6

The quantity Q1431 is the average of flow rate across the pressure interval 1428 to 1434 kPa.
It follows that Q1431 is 7.17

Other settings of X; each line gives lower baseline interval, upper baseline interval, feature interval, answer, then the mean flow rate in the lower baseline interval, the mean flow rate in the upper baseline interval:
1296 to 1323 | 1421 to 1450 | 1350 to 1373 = 0.3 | 9.03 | 7.32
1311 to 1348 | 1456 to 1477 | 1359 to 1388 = 3.0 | 8.69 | 7.68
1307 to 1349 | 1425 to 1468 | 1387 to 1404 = 2.9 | 8.74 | 7.47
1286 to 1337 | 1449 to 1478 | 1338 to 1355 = 0.3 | 8.85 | 7.67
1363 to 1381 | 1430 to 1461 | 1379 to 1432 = 4.6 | 7.72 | 7.48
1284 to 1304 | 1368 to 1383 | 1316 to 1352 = -2.3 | 8.75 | 7.43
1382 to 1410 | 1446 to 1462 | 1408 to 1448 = 0.1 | 6.77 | 7.68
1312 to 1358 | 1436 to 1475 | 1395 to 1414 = 2.0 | 8.6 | 7.6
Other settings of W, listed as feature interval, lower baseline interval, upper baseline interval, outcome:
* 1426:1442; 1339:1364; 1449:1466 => 1.28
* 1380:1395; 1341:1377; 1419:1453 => 2.79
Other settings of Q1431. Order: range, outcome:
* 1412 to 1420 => 7.14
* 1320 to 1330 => 8.83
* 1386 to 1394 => 6.25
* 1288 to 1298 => 8.59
